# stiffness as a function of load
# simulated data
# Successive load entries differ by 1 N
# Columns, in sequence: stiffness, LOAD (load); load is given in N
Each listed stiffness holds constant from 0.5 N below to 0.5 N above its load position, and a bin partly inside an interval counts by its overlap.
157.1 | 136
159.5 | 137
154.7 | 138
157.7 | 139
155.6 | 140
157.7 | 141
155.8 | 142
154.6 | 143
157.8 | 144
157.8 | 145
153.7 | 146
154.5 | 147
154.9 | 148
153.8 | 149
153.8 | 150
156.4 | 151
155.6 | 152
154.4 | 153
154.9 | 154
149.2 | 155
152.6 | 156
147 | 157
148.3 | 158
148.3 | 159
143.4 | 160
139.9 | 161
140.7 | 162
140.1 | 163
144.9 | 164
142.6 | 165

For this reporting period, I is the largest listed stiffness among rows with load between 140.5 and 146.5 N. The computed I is 157.8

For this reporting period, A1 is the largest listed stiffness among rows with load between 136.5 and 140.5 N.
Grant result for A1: 159.5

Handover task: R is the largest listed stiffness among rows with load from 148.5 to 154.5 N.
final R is 156.4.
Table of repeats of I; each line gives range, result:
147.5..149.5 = 154.9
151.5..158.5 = 155.6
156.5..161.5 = 148.3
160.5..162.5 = 140.7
